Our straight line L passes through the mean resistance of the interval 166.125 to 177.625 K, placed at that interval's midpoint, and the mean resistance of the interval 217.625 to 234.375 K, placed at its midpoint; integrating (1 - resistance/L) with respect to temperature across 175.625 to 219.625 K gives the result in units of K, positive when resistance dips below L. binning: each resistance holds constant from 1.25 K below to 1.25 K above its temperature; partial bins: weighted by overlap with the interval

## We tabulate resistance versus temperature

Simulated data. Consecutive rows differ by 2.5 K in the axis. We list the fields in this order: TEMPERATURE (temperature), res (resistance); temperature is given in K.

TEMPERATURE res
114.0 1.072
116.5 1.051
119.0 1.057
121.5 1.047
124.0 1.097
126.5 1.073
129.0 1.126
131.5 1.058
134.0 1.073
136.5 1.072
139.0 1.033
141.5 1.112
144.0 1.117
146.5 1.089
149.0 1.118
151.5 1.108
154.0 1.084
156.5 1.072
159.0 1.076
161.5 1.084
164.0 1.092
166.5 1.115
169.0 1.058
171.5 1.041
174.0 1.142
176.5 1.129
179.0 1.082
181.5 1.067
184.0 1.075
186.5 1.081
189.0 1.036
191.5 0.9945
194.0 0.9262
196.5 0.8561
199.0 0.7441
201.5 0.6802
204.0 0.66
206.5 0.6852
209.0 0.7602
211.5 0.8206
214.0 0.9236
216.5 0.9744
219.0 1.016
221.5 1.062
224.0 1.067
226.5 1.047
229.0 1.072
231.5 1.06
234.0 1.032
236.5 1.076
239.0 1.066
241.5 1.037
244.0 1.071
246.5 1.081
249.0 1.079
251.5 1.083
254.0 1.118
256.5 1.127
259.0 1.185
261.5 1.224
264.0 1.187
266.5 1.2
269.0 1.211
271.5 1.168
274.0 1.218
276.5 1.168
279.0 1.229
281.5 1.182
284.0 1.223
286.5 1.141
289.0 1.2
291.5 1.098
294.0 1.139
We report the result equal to 6.6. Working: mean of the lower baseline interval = 1.1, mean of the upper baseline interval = 1.05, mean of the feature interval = 0.914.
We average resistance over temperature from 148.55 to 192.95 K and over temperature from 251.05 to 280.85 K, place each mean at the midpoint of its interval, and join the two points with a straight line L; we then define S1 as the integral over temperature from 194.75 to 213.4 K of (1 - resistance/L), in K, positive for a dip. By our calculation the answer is 6.01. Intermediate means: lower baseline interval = 1.08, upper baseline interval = 1.18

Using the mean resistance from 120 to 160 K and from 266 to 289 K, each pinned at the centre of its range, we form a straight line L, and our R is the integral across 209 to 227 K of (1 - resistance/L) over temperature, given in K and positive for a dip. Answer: 2.8 K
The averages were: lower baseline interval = 1.08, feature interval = 0.969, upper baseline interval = 1.19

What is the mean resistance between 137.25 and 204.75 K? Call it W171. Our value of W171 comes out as 1.03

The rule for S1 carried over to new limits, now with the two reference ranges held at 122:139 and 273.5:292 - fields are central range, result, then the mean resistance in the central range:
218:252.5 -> 2.7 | 1.06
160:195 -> 1.4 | 1.07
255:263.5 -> -0.1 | 1.18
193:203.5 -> 3.1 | 0.789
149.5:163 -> 0.1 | 1.09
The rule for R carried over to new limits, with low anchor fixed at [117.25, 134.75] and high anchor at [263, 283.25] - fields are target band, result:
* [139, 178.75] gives 0.31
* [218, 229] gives 0.99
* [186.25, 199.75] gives 2.31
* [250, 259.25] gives 0.47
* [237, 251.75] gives 1.30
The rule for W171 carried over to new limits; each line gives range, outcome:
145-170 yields 1.09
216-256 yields 1.06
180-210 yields 0.883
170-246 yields 0.977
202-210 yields 0.698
